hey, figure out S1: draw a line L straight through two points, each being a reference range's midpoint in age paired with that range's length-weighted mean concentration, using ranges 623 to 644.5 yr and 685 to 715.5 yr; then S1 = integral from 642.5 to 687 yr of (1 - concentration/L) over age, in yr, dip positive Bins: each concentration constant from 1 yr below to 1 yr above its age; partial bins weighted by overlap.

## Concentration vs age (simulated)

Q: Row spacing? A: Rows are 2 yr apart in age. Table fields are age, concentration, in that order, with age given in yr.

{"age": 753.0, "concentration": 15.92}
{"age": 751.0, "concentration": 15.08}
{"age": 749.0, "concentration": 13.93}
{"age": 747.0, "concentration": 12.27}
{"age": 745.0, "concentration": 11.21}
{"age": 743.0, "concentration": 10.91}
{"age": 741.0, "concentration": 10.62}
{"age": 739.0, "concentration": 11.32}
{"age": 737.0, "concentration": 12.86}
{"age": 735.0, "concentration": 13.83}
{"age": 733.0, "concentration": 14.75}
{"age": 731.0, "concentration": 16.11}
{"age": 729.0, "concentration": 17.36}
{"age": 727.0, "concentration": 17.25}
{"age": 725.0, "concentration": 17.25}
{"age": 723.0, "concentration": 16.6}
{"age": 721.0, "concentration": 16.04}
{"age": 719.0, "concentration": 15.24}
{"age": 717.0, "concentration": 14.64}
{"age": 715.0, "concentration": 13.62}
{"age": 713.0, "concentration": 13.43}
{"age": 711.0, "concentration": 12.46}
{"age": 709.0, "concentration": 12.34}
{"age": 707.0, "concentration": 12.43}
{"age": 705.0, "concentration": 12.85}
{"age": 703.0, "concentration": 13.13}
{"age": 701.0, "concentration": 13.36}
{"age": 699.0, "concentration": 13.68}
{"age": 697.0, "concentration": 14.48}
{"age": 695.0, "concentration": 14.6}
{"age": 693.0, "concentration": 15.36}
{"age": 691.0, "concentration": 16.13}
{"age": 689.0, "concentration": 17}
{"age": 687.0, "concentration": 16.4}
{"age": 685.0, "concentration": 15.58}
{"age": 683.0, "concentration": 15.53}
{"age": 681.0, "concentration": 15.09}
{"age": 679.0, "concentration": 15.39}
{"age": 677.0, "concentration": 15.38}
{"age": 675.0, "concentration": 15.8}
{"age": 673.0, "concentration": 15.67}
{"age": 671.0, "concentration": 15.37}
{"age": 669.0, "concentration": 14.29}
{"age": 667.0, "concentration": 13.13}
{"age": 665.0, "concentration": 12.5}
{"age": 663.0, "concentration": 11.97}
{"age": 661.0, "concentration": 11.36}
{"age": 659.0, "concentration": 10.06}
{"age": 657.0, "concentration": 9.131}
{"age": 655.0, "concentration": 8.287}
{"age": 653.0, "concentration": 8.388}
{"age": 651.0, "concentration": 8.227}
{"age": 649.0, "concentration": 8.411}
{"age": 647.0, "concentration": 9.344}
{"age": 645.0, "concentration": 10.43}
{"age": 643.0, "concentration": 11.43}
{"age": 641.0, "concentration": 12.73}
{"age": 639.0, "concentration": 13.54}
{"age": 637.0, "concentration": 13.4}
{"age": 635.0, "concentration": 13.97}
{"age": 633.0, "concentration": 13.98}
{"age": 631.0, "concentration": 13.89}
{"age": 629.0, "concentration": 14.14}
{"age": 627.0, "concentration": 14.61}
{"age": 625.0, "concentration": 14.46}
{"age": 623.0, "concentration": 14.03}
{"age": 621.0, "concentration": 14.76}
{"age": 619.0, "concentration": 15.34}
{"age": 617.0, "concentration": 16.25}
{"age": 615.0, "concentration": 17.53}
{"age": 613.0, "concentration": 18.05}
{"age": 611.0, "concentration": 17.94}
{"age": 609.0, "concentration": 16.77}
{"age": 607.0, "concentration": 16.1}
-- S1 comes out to 4.6 yr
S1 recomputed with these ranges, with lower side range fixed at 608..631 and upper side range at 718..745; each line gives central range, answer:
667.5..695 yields -0.9 yr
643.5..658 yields 6.0 yr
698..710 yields 1.5 yr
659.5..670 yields 1.9 yr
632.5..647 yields 2.8 yr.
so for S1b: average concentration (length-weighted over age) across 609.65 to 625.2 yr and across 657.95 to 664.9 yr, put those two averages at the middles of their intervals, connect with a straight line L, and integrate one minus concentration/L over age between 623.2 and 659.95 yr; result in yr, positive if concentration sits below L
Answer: 5.32 yr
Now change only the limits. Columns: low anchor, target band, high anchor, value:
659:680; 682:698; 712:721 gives -1.7 yr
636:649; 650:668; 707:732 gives 2.9 yr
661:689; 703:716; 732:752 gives 0.8 yr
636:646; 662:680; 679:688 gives 0.3 yr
